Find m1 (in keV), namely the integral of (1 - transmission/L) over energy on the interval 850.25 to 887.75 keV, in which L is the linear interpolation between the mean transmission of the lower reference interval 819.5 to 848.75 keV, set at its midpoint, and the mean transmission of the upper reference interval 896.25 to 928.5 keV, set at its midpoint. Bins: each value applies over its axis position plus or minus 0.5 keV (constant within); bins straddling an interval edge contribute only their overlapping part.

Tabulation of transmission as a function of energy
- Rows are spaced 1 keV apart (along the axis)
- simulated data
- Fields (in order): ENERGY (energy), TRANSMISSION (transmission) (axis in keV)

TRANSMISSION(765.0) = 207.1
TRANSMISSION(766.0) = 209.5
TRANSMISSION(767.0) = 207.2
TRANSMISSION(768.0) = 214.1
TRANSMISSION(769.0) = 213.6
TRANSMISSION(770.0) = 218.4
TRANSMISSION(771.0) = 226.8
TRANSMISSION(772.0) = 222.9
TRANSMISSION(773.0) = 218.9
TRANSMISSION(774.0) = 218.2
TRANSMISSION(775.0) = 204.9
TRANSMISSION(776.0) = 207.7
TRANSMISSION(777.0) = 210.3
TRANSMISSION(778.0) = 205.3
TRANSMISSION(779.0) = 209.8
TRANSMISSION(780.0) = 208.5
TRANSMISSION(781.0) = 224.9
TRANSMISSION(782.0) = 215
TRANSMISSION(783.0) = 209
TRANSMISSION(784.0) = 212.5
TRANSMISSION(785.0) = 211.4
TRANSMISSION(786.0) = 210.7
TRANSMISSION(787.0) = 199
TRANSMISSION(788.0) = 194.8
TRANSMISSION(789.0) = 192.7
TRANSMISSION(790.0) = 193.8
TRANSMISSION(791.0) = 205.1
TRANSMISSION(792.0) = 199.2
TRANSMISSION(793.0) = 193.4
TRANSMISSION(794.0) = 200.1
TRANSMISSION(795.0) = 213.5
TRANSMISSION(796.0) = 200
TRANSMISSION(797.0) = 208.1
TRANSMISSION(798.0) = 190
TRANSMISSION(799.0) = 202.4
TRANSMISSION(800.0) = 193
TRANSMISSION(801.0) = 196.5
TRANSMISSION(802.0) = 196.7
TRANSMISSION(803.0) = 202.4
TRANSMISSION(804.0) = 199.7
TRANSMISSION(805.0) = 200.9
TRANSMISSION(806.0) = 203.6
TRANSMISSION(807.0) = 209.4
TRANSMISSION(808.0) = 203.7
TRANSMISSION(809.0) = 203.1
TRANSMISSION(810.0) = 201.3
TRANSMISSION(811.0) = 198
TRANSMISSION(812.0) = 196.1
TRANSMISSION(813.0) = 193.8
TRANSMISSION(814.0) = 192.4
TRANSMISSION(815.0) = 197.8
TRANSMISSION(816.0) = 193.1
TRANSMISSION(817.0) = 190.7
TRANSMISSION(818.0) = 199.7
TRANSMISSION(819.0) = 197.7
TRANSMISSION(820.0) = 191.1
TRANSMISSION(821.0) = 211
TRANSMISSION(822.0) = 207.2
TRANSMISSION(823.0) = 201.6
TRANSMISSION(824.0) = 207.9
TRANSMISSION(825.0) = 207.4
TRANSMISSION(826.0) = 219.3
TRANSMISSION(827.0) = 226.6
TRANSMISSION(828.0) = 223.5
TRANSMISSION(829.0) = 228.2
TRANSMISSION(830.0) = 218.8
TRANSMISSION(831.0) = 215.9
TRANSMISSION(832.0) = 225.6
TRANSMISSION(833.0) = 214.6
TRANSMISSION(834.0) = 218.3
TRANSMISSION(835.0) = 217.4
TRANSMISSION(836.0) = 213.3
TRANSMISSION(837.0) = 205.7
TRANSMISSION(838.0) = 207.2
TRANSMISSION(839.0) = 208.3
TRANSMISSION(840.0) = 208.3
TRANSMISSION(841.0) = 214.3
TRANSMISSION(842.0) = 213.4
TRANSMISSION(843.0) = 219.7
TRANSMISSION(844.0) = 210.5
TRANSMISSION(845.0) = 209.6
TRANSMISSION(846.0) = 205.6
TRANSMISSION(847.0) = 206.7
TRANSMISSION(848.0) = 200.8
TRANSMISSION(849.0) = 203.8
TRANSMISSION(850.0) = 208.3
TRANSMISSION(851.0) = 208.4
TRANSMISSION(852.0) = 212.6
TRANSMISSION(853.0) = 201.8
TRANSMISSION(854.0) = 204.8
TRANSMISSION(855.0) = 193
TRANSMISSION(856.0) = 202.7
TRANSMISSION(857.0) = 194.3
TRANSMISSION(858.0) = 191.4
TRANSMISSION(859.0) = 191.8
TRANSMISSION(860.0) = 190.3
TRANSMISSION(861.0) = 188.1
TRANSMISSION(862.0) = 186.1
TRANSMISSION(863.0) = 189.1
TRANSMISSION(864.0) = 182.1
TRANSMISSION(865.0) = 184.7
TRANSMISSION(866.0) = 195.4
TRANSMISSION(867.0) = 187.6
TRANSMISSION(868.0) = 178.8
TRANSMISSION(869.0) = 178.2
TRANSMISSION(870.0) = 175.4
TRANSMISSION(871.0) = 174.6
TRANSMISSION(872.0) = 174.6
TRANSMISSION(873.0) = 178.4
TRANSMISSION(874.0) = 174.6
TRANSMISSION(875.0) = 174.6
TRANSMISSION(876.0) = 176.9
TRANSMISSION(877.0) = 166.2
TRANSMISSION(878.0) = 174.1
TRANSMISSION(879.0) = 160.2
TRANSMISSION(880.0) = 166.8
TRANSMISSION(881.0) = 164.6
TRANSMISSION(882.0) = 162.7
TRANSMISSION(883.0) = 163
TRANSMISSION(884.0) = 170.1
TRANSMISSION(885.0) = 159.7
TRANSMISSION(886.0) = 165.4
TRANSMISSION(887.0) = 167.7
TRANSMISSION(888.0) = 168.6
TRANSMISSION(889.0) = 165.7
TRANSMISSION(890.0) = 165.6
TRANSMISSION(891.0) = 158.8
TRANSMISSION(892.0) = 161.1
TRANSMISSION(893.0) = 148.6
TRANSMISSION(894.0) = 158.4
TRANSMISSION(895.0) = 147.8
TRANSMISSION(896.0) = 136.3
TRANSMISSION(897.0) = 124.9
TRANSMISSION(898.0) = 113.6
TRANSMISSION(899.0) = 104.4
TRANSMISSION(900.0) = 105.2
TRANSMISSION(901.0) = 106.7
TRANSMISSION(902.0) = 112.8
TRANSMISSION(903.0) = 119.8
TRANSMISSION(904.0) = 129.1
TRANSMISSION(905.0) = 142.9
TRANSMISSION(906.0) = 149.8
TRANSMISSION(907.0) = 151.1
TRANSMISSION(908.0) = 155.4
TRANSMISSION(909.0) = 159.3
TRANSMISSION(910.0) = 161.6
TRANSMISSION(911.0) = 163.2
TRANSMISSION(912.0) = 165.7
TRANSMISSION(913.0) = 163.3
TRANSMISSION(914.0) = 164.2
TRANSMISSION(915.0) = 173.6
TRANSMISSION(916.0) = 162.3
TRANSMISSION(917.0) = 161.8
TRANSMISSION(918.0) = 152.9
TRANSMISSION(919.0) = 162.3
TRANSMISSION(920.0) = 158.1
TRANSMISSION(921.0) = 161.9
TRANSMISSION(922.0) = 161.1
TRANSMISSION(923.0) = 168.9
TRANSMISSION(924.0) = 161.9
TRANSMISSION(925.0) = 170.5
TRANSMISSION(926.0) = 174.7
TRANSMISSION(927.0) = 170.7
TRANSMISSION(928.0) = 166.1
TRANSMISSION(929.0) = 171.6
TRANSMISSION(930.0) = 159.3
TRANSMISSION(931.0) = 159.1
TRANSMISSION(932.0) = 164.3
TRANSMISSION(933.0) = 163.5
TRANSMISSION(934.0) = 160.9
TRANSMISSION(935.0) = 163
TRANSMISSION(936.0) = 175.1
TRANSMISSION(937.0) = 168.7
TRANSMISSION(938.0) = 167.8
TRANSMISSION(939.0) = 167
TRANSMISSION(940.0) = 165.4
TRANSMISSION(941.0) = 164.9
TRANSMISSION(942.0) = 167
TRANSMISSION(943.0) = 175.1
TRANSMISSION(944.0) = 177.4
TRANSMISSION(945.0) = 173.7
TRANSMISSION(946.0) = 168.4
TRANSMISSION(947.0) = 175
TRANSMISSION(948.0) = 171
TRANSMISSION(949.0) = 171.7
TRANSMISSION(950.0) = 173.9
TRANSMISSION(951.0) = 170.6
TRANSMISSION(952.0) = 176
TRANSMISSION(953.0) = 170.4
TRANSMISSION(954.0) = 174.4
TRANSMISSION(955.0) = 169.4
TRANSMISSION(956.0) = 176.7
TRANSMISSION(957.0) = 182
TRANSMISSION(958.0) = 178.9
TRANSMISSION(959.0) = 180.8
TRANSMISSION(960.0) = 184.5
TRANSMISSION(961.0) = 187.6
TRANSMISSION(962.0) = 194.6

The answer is 0.7 keV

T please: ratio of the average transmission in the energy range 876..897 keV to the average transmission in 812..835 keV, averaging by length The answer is 0.8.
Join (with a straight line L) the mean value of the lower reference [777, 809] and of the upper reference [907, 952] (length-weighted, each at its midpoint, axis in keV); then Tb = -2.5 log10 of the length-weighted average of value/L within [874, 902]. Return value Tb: 0.164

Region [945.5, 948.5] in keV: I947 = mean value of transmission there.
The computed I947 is 171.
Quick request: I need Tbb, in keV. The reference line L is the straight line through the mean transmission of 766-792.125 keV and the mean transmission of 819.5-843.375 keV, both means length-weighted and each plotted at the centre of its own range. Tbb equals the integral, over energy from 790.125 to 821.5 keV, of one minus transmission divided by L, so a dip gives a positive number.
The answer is 1.8 keV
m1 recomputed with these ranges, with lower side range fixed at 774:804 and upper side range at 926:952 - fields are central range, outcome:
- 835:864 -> -2.03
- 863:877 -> 0.41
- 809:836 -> -1.59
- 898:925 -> 4.01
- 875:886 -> 0.95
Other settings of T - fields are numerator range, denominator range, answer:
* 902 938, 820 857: 0.76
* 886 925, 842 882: 0.79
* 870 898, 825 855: 0.77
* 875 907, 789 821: 0.75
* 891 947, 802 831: 0.76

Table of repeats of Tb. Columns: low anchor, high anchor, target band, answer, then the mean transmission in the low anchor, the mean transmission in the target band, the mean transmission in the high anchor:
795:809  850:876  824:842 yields -0.111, 201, 216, 189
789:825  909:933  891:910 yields 0.244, 200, 136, 164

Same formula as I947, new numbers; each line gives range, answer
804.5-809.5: 204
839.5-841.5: 211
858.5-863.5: 189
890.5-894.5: 157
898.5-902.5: 107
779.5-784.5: 214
